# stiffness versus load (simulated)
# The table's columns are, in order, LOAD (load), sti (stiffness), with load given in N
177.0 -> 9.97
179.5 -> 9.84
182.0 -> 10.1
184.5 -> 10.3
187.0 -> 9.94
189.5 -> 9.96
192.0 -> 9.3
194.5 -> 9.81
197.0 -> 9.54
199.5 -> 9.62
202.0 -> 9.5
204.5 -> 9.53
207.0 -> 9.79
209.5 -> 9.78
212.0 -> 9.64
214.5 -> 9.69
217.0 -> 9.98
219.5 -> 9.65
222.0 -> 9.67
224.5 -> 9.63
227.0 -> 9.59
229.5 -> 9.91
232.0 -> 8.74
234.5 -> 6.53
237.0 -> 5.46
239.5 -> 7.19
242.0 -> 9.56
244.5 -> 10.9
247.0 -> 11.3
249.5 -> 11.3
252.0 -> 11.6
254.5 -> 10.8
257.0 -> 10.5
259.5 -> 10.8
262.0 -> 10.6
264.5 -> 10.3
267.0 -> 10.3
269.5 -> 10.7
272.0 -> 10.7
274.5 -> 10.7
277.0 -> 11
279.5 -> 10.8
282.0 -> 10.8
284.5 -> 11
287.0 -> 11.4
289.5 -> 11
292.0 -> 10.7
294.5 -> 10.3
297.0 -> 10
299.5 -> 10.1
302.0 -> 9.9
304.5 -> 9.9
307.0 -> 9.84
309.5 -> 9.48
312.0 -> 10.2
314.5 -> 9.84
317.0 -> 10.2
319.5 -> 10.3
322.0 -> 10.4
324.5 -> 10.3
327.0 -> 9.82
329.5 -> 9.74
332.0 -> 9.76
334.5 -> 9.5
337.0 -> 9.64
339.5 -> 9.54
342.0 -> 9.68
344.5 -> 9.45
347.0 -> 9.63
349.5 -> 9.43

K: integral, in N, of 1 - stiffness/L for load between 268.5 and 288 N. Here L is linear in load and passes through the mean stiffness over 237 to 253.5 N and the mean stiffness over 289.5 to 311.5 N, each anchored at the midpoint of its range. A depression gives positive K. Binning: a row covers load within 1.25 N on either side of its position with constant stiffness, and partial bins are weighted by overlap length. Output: -1.65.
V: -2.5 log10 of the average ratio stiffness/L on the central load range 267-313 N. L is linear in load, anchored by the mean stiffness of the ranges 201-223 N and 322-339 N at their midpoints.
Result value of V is -0.074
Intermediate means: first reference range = 9.69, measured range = 10.5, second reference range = 9.83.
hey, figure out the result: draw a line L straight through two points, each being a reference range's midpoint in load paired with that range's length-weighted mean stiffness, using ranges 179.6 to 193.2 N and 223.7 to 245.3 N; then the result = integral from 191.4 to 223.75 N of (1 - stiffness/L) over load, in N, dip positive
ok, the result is -1.25 N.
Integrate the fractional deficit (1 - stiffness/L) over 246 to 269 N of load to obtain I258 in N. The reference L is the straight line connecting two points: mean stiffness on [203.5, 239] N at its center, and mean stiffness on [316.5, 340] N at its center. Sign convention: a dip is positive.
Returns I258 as -3.6 N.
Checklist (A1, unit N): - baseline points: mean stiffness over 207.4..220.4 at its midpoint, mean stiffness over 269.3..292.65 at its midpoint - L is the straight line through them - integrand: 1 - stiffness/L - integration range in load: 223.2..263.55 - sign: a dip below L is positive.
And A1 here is 2.4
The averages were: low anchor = 9.75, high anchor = 10.9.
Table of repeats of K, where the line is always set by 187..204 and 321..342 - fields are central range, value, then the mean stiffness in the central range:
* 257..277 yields -1.79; 10.6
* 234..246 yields 2.00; 8.09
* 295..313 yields -0.27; 9.93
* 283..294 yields -1.36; 11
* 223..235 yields 0.80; 9.04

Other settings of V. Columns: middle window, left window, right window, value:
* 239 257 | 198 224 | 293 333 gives -0.08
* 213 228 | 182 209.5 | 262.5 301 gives 0.03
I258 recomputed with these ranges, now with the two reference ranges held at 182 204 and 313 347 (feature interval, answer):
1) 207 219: 0.0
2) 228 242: 2.9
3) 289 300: -0.6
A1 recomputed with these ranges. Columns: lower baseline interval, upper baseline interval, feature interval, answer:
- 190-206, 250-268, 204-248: 3.7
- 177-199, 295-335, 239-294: -4.2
